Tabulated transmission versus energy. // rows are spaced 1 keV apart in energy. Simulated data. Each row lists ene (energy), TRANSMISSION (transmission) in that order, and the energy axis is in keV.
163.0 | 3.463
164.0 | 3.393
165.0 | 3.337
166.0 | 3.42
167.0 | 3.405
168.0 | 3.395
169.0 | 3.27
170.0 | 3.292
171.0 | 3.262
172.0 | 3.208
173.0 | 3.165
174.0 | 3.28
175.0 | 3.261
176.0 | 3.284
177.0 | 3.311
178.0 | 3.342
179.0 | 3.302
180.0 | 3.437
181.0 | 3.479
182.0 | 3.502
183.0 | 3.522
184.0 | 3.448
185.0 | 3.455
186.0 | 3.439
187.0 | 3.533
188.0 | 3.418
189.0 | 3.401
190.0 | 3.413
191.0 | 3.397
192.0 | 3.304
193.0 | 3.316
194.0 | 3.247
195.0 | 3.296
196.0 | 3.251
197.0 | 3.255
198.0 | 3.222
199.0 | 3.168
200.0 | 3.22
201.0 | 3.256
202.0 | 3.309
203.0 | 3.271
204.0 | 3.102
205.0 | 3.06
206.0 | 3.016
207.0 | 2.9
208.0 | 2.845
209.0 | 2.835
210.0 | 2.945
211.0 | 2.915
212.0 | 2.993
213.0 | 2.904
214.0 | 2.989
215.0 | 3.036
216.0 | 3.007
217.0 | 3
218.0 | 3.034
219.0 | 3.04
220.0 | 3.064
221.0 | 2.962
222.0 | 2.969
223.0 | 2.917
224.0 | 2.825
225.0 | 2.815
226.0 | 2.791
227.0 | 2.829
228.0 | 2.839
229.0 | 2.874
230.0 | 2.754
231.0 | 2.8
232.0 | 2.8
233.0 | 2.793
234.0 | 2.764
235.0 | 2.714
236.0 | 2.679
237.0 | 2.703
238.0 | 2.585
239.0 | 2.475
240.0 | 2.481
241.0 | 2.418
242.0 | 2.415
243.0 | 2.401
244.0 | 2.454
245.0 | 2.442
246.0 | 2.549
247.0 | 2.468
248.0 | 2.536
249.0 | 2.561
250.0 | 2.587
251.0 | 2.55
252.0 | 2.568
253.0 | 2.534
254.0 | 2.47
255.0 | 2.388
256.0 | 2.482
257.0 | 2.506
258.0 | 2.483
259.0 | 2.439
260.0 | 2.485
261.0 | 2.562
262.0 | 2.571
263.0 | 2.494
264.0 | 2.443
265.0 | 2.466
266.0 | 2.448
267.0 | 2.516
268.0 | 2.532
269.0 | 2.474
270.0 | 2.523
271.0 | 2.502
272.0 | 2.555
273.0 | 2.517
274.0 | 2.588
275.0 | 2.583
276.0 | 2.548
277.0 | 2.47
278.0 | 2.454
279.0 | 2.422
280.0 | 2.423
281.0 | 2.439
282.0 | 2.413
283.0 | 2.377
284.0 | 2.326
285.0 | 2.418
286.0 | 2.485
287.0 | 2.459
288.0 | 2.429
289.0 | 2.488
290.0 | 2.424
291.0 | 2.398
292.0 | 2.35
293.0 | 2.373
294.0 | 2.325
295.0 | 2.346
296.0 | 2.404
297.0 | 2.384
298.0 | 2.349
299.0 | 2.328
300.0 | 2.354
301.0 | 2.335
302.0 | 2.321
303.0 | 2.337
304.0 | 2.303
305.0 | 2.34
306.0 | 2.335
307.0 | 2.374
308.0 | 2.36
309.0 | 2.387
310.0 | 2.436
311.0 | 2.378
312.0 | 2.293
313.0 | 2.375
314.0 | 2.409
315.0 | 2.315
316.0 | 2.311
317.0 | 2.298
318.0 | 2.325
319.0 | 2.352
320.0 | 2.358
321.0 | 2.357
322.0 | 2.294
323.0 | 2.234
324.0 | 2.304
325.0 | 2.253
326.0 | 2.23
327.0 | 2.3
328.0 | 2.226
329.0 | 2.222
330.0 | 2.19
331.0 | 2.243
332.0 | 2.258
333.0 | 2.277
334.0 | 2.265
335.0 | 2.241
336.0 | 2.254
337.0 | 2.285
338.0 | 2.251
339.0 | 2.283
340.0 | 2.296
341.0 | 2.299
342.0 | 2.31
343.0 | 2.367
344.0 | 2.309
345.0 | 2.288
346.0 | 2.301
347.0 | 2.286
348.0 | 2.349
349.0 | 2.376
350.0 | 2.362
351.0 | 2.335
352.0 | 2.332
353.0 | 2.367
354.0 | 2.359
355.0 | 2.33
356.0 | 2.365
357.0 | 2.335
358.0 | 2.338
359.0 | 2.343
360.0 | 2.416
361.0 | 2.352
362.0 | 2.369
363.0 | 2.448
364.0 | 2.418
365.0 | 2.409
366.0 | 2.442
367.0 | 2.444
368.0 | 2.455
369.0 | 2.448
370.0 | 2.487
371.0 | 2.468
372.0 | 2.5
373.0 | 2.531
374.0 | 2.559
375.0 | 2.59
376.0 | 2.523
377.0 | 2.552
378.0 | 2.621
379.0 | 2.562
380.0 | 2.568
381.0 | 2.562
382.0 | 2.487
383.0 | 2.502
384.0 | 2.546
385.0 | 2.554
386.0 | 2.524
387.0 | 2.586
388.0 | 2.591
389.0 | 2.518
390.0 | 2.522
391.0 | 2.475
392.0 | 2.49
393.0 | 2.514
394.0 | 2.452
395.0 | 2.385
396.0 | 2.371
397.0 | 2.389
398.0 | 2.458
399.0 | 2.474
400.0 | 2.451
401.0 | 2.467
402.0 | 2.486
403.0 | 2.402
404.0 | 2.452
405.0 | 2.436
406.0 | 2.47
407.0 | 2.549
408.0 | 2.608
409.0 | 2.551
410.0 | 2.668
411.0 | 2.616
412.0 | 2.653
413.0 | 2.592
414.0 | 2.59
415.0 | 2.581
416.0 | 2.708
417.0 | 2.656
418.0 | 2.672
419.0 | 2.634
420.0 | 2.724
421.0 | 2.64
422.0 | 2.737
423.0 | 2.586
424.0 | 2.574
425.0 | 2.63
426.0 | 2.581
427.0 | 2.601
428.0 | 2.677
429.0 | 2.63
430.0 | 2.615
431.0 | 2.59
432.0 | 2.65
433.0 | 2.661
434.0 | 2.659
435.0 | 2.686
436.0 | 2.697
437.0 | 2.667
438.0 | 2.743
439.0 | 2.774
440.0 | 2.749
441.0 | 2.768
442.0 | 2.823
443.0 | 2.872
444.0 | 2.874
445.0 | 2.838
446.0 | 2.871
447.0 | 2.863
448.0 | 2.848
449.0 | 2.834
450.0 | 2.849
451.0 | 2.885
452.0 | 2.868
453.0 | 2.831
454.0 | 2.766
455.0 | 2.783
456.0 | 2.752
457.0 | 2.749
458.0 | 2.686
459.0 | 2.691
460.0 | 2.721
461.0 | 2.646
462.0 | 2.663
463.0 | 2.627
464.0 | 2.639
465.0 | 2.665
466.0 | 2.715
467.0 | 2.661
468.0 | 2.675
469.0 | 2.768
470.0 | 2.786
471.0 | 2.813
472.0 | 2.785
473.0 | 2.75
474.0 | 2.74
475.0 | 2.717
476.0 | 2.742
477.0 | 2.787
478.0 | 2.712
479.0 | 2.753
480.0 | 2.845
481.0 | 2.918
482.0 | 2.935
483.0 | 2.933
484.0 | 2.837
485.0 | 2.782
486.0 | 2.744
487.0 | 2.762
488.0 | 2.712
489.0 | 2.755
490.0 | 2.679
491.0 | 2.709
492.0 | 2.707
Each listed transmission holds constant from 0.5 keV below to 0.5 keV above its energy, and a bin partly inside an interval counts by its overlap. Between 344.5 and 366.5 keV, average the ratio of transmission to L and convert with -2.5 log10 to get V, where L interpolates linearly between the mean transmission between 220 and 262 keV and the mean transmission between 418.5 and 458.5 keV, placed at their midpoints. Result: 0.14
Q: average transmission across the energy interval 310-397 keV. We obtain 2.39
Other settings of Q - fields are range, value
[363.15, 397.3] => 2.5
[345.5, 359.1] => 2.34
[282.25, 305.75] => 2.38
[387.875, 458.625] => 2.64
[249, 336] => 2.4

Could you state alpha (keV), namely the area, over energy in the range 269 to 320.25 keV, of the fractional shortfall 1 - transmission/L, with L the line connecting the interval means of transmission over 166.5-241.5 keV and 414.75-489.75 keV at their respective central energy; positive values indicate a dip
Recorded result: 9.70 keV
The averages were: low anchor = 3.09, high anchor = 2.74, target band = 2.4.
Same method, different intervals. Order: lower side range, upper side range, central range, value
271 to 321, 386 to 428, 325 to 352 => 1.87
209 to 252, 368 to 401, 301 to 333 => 3.69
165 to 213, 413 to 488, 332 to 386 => 9.51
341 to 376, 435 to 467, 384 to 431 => 0.62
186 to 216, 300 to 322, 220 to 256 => 3.01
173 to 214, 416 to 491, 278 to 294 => 3.39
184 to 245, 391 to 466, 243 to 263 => 2.86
